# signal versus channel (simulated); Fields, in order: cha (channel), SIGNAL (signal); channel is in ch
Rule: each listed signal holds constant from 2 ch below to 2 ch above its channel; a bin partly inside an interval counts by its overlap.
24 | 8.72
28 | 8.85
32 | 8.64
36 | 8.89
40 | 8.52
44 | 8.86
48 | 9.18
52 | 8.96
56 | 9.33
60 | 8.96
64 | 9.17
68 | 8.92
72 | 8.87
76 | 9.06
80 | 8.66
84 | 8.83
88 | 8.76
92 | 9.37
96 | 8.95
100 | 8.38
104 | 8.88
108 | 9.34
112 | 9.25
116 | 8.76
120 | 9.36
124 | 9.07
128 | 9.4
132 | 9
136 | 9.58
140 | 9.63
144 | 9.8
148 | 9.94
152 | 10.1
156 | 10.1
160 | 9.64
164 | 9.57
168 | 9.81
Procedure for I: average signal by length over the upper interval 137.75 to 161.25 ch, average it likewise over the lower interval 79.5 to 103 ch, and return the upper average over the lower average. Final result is 1.12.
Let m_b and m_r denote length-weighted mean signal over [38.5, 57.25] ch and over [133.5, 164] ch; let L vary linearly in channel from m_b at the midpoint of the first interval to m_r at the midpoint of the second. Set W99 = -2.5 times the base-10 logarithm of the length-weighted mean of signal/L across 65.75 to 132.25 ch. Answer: 0.05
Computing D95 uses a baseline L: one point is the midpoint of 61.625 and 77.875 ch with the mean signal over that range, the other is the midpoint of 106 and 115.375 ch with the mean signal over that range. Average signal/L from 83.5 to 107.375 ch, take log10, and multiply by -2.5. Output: 0.03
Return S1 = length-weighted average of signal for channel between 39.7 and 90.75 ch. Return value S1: 8.95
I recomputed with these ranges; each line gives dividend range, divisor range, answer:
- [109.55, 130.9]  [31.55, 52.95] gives 1.04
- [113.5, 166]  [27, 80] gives 1.07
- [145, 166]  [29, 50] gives 1.12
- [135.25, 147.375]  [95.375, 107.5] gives 1.11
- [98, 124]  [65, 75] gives 1.01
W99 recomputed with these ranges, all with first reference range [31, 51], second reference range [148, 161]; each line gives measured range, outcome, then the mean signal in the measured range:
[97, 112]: 0.06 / 8.92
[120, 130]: 0.05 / 9.26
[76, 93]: 0.04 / 8.9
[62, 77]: 0.01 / 9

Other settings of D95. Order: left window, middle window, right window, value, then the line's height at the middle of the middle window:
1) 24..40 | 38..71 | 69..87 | -0.02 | 8.8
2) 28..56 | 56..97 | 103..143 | 0.01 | 9.04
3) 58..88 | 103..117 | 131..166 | 0.03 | 9.31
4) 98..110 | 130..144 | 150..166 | 0.00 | 9.47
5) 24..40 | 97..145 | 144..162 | 0.05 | 9.62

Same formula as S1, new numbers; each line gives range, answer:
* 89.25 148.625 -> 9.23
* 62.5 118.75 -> 8.95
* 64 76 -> 8.97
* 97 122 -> 8.99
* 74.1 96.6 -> 8.94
